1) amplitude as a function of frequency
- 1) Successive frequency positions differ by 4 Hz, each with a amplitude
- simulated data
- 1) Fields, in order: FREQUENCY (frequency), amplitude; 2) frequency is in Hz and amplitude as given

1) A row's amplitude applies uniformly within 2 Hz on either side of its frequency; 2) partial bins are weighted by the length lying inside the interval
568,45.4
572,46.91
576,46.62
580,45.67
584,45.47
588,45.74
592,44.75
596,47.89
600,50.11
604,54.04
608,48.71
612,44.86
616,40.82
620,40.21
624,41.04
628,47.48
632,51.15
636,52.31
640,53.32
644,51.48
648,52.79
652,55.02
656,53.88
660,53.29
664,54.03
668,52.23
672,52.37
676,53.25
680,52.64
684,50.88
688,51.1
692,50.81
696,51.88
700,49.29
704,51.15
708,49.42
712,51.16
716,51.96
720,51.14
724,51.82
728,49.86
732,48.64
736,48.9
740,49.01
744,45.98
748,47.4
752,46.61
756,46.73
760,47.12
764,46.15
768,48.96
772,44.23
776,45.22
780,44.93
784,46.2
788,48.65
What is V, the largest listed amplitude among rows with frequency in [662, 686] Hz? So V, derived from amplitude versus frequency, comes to 54.03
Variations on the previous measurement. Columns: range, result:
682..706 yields 51.88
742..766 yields 47.4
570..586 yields 46.91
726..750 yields 49.86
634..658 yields 55.02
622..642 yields 53.32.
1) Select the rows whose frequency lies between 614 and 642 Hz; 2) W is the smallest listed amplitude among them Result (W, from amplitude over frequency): 40.21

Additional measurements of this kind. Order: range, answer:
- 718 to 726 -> 51.14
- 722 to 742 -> 48.64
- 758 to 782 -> 44.23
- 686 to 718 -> 49.29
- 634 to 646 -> 51.48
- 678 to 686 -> 50.88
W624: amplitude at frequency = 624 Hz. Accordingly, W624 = 41.04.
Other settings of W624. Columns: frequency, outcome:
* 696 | 51.88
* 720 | 51.14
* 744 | 45.98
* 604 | 54.04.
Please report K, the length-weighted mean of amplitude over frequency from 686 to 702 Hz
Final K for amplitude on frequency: 50.8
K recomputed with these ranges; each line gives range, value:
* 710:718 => 51.6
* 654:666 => 53.7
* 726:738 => 49.1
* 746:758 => 46.9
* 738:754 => 47.2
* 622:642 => 49.1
